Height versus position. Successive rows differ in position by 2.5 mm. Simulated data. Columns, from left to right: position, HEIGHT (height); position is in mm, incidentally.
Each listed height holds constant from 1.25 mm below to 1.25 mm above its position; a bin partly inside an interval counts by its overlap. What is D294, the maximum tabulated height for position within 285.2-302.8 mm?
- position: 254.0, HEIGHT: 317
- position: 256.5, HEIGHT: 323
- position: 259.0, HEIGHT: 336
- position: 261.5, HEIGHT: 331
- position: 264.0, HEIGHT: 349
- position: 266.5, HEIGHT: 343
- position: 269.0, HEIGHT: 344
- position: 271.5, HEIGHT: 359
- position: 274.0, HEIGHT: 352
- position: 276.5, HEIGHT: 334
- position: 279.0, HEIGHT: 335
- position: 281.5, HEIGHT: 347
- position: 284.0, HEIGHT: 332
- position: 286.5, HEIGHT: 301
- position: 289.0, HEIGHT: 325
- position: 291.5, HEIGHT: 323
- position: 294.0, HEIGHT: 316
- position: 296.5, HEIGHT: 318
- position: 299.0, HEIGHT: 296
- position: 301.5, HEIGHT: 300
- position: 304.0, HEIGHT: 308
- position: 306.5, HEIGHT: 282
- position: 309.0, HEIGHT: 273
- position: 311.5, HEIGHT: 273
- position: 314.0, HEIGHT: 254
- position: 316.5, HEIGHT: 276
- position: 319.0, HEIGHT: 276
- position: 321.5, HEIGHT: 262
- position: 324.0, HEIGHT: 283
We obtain 325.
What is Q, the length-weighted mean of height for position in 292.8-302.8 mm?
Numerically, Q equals 307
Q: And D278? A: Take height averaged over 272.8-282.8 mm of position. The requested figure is 342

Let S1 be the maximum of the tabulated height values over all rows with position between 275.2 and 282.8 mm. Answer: 347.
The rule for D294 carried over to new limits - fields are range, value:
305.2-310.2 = 282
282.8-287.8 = 332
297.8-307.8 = 308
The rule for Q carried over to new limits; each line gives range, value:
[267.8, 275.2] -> 352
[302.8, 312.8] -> 284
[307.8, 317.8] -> 269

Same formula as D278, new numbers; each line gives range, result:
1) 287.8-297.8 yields 320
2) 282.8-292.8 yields 320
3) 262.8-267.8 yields 346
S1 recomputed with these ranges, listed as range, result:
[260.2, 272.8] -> 359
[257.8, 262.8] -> 336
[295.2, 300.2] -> 318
